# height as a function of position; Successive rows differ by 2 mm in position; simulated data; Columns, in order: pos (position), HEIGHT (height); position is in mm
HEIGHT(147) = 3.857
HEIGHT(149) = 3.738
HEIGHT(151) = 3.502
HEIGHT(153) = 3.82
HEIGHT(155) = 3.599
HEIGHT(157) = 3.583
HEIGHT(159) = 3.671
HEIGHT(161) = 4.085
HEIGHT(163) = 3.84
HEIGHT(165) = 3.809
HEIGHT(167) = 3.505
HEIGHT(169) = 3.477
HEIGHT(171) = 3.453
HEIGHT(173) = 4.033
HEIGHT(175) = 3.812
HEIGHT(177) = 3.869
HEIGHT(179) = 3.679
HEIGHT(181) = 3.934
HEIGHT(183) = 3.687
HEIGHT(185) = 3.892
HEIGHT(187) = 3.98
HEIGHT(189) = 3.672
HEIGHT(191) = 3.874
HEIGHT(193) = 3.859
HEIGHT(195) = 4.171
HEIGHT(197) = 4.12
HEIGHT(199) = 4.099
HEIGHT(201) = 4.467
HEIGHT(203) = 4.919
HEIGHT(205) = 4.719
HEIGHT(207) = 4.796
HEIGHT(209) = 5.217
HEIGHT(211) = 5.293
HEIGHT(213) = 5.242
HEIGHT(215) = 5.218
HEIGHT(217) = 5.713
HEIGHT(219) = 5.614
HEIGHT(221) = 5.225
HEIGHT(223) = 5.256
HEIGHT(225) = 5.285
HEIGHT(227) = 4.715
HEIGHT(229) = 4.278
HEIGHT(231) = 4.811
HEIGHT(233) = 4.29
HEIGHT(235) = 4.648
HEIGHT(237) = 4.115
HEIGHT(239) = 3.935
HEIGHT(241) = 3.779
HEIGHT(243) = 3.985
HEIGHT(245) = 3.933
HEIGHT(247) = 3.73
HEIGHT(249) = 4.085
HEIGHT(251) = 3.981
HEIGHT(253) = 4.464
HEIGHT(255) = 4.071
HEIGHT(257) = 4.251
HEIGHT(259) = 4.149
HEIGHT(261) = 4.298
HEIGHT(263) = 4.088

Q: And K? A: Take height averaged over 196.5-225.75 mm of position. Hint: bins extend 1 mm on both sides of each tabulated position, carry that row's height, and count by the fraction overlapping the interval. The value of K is 5.03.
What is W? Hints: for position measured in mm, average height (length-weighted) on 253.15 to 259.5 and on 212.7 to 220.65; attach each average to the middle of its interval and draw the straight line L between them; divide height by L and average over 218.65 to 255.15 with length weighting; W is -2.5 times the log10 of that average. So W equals 0.09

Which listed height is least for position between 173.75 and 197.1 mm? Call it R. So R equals 3.672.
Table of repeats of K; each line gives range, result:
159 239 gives 4.36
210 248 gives 4.69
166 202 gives 3.87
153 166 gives 3.77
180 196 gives 3.88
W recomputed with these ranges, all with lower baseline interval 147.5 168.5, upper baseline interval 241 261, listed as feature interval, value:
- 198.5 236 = -0.248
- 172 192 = -0.011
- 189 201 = -0.049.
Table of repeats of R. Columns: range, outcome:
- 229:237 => 4.115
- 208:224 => 5.217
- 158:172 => 3.453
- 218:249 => 3.73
